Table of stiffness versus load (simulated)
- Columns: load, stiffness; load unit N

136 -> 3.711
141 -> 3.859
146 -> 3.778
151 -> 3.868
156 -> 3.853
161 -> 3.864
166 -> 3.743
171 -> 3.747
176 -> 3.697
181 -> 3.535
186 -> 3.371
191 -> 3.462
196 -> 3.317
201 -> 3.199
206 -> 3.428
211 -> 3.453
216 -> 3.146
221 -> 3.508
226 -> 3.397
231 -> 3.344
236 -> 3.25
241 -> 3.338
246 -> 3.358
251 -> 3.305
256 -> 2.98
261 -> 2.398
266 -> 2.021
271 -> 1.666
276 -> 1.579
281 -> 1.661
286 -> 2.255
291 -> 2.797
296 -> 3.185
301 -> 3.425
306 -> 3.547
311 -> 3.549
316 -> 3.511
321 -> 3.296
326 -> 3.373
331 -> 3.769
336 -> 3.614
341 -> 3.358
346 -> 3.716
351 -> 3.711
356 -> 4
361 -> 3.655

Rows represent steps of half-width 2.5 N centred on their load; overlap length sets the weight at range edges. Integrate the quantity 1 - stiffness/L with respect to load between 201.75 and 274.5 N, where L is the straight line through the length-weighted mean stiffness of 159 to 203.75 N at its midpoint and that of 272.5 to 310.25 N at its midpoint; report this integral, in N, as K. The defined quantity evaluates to 1.8 N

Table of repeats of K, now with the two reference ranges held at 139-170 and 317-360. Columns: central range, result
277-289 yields 5.64 N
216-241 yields 2.59 N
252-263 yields 2.72 N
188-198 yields 1.02 N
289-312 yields 2.22 N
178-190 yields 1.02 N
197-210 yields 1.50 N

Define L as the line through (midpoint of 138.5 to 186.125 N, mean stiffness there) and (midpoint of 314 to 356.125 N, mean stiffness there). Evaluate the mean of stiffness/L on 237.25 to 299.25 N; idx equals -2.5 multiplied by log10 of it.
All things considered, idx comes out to 0.38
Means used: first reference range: 3.75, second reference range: 3.57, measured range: 2.57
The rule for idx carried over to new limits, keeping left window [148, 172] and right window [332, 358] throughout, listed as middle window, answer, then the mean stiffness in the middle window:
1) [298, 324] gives 0.07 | 3.46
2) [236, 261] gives 0.19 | 3.16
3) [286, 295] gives 0.34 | 2.71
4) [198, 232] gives 0.13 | 3.35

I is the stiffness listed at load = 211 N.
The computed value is 3.453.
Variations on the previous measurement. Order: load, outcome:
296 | 3.185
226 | 3.397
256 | 2.98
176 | 3.697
